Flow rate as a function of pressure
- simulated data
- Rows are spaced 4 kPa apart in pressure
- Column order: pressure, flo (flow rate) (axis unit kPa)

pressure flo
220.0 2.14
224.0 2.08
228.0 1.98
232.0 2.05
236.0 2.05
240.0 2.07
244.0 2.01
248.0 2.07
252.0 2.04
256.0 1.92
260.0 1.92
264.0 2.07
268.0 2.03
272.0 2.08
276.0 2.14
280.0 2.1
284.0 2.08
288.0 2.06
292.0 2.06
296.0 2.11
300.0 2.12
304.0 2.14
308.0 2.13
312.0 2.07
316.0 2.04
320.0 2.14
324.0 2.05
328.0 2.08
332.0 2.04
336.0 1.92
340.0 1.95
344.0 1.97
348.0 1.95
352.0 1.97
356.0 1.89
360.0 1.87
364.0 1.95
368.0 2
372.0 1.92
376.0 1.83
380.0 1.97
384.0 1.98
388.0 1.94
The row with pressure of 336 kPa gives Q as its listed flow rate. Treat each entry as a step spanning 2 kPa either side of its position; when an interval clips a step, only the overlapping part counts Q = 1.92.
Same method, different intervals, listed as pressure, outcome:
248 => 2.07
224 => 2.08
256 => 1.92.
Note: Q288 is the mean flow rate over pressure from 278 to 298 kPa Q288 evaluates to 2.08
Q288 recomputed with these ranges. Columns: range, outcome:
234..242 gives 2.06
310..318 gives 2.05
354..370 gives 1.93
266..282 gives 2.09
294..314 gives 2.11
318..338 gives 2.05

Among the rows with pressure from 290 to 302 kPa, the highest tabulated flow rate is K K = 2.12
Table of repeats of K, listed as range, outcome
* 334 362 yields 1.97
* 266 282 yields 2.14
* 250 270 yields 2.07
